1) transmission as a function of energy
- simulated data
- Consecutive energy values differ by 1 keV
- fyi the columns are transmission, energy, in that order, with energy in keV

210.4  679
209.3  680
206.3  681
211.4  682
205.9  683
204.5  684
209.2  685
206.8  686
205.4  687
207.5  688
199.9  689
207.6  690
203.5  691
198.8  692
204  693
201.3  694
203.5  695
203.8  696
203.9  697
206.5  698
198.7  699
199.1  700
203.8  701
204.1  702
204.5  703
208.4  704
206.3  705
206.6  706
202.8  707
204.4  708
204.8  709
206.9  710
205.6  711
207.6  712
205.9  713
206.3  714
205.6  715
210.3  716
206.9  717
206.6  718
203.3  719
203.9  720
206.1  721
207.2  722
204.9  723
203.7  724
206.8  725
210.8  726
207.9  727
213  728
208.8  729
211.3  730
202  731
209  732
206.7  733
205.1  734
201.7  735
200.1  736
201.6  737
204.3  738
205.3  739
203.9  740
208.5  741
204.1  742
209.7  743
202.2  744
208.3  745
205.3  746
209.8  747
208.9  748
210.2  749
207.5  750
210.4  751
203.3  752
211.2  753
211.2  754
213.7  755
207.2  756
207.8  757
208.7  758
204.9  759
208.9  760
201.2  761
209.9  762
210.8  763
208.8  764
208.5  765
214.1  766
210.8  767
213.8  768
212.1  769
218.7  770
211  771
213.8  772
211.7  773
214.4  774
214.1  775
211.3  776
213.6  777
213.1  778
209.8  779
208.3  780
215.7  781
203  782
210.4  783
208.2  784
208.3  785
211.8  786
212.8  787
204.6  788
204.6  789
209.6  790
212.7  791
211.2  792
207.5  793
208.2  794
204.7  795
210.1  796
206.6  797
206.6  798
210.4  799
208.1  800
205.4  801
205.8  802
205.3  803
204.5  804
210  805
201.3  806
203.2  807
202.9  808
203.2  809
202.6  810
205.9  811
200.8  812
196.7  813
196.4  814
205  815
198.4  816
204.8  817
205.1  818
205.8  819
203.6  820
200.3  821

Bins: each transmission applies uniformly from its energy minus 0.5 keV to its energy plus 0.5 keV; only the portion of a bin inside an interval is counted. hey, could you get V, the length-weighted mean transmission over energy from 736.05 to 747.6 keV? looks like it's 206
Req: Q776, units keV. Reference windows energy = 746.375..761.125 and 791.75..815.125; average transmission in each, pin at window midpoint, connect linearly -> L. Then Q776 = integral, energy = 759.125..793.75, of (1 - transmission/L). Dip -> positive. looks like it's -0.6 keV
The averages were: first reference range 208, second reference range 205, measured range 210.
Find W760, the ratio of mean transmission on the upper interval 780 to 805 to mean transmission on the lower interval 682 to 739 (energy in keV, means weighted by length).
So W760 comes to 1.0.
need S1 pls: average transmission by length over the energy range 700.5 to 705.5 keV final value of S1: 205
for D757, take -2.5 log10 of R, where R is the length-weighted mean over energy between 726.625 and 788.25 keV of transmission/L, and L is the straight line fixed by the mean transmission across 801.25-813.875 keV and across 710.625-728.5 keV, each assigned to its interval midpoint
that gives -0.02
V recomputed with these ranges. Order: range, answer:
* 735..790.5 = 209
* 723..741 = 206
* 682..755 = 206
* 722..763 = 207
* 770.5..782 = 212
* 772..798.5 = 210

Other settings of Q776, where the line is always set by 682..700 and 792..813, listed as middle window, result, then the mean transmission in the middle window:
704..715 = -0.1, 206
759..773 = -0.4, 211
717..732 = -0.2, 207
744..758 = -0.2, 209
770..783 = -0.4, 212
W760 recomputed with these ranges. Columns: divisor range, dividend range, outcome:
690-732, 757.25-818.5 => 1.01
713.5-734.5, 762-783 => 1.02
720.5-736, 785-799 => 1.01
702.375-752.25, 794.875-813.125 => 0.99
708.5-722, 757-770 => 1.02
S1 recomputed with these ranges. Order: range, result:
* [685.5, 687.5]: 206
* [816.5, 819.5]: 205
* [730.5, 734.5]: 206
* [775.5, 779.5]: 212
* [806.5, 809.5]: 203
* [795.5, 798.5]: 208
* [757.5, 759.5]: 207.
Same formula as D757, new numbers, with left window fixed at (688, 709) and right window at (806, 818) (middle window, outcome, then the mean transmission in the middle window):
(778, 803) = -0.03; 209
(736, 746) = -0.01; 205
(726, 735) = -0.02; 208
